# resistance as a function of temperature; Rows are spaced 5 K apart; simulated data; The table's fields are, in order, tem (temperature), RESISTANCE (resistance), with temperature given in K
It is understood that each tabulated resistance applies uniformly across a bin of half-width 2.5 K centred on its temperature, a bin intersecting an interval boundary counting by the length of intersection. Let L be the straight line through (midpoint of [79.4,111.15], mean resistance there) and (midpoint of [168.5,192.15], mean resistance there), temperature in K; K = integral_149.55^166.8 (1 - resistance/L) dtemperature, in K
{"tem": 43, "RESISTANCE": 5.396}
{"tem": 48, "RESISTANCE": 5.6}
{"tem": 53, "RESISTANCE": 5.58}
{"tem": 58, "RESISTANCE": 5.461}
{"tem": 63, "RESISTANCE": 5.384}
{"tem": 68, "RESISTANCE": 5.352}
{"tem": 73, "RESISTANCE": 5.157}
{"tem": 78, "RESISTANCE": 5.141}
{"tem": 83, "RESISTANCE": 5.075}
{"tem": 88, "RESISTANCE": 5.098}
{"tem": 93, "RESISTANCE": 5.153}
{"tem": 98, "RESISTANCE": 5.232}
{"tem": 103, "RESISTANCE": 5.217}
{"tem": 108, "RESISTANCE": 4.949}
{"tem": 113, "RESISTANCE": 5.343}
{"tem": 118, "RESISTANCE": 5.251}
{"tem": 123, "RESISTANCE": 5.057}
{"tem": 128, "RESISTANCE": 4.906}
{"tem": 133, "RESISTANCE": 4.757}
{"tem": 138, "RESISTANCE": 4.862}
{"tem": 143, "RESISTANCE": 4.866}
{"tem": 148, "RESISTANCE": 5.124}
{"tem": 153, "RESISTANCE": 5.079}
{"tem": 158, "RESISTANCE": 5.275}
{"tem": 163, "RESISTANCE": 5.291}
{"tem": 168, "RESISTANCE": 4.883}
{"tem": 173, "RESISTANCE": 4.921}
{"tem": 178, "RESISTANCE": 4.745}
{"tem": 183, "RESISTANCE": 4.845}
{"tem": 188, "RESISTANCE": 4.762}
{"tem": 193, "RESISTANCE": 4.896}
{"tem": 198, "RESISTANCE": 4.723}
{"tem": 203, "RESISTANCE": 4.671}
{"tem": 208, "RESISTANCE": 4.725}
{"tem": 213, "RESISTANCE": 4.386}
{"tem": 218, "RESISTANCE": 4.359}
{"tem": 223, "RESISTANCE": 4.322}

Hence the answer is -0.98 K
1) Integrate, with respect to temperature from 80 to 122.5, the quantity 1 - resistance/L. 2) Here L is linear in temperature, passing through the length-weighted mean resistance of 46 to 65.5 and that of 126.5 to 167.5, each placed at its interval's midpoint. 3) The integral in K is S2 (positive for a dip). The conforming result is 0.8 K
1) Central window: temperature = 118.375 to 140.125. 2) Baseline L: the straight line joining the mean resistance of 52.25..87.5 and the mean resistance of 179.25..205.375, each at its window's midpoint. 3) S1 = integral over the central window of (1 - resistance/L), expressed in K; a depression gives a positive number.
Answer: 0.5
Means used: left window 5.28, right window 4.78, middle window 4.93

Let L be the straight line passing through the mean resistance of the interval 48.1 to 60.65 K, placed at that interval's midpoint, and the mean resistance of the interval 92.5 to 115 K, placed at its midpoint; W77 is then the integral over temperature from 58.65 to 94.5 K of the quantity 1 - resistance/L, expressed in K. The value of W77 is 1.1 K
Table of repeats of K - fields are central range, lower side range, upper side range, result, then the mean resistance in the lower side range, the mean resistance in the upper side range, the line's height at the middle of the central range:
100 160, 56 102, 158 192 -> 0.16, 5.23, 4.93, 5.07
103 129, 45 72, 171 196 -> 0.22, 5.46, 4.83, 5.17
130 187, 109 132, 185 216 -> -0.66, 5.1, 4.69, 4.91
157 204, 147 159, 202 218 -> -0.35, 5.15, 4.55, 4.86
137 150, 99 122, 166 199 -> 0.17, 5.18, 4.83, 5.02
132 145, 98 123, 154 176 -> 0.75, 5.18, 5.08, 5.13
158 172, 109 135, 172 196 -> -0.58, 5.06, 4.83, 4.9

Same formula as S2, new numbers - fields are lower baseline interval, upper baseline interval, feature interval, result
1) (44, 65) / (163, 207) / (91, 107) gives 0.28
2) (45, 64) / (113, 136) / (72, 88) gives 0.66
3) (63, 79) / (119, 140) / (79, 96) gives 0.14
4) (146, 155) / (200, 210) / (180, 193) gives 0.04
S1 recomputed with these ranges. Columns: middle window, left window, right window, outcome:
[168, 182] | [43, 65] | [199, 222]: -0.3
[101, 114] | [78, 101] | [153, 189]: -0.1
